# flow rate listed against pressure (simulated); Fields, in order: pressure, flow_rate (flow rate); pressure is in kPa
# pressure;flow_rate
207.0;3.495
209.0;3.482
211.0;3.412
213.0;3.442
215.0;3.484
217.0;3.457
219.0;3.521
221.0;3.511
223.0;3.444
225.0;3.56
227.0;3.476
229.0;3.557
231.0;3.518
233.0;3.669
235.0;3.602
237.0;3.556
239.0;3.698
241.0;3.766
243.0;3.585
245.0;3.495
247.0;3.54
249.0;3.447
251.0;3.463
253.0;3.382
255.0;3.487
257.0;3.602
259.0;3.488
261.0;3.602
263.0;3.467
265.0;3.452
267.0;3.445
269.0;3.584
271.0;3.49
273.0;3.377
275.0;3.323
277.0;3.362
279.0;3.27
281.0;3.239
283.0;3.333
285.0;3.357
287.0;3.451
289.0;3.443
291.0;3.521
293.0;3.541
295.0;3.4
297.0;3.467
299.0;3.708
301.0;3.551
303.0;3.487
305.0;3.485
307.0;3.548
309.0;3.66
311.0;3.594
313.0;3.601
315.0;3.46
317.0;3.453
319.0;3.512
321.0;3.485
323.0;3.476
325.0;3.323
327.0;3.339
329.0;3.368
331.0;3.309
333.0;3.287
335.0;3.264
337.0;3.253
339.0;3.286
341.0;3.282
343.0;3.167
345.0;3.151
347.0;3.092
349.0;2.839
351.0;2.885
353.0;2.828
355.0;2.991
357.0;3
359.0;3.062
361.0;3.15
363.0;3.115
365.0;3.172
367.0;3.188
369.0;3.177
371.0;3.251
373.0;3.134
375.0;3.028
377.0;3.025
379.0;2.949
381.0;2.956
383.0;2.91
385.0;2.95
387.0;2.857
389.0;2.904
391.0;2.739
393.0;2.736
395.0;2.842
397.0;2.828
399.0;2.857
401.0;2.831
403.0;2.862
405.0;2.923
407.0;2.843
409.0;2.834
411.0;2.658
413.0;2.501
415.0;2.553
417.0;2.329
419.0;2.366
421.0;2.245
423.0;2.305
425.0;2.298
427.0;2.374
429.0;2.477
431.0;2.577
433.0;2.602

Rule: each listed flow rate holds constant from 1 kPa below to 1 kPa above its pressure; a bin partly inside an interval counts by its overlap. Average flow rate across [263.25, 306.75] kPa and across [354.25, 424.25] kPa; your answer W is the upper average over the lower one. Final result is 0.83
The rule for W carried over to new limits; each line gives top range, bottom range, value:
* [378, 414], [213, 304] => 0.81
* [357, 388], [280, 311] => 0.88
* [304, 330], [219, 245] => 0.98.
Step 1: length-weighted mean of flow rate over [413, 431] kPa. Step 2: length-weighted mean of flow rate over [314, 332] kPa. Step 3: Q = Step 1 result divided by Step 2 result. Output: 0.7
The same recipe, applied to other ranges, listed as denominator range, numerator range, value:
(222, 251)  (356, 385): 0.86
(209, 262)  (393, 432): 0.74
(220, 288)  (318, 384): 0.91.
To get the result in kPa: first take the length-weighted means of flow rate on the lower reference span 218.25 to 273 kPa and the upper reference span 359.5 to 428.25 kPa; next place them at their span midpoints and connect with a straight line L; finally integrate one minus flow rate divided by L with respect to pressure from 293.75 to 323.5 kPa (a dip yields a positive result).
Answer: -2.8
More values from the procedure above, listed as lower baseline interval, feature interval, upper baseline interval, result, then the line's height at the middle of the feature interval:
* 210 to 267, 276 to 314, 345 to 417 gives -2.22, 3.28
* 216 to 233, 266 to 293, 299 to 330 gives 0.76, 3.5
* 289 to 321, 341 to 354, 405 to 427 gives 0.51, 3.14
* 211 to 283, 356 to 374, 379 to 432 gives -1.57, 2.89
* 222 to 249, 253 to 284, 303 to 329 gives 0.91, 3.54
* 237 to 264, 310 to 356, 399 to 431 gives -3.23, 3.05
